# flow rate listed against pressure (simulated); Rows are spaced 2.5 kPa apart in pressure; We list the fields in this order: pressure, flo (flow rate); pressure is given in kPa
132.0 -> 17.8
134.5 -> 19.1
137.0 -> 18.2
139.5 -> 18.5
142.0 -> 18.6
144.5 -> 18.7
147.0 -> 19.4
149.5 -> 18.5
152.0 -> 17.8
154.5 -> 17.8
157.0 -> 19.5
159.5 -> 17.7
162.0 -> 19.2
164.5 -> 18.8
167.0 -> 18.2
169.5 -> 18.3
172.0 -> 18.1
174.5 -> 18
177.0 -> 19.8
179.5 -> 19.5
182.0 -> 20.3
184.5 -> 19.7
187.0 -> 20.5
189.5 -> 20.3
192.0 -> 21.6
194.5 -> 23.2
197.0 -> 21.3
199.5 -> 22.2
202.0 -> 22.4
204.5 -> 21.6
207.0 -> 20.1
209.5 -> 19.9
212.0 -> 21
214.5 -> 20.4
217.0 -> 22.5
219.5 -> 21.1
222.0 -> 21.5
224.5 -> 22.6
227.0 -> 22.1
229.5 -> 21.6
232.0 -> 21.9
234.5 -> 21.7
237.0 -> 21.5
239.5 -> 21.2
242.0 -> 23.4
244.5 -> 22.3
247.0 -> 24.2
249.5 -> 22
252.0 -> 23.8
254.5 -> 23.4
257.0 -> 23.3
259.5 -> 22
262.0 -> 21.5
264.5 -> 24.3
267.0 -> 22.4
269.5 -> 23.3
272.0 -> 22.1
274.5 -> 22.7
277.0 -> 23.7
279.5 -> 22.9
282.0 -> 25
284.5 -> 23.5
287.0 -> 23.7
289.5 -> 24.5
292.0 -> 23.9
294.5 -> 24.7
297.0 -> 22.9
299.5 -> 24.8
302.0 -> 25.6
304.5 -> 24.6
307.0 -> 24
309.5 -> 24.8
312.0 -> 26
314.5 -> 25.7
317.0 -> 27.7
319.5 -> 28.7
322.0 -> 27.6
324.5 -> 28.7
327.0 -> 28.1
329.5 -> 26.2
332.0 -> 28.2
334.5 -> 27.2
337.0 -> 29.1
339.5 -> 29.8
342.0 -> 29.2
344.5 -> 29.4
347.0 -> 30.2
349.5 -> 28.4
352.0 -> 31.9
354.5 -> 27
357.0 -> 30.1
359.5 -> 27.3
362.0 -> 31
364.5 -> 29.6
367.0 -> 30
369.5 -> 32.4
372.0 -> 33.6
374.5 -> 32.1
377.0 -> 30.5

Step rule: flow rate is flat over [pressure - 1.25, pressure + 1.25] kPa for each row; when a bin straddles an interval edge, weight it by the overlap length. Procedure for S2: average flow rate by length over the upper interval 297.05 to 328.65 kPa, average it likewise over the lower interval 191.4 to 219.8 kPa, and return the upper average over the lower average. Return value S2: 1.22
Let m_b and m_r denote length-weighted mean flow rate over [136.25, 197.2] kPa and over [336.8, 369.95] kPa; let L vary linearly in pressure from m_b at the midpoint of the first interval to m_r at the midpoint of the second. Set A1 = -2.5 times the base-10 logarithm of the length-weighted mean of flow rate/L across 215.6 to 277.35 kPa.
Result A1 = 0.06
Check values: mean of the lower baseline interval 19.2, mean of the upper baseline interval 29.6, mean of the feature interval 22.5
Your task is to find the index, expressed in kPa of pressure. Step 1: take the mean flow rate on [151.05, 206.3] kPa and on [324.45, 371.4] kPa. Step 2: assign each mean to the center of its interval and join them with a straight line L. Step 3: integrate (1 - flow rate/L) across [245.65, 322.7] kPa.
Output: 4.6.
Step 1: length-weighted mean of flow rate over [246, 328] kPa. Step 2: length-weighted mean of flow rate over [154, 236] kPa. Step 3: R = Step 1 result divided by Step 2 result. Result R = 1.19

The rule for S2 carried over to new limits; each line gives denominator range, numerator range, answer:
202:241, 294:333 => 1.22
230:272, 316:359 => 1.27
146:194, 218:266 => 1.17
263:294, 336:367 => 1.25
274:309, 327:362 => 1.20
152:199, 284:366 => 1.39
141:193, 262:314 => 1.26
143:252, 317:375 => 1.42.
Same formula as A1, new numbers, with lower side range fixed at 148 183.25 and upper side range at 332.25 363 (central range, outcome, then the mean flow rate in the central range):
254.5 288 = 0.07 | 23.1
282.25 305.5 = 0.08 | 24.3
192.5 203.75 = -0.08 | 22.2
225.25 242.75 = 0.04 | 21.9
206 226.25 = 0.02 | 21.2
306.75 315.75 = 0.08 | 25.2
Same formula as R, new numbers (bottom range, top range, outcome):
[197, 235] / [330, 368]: 1.36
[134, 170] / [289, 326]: 1.38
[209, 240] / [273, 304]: 1.12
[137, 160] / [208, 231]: 1.16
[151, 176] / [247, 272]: 1.25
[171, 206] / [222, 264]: 1.09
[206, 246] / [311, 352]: 1.31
